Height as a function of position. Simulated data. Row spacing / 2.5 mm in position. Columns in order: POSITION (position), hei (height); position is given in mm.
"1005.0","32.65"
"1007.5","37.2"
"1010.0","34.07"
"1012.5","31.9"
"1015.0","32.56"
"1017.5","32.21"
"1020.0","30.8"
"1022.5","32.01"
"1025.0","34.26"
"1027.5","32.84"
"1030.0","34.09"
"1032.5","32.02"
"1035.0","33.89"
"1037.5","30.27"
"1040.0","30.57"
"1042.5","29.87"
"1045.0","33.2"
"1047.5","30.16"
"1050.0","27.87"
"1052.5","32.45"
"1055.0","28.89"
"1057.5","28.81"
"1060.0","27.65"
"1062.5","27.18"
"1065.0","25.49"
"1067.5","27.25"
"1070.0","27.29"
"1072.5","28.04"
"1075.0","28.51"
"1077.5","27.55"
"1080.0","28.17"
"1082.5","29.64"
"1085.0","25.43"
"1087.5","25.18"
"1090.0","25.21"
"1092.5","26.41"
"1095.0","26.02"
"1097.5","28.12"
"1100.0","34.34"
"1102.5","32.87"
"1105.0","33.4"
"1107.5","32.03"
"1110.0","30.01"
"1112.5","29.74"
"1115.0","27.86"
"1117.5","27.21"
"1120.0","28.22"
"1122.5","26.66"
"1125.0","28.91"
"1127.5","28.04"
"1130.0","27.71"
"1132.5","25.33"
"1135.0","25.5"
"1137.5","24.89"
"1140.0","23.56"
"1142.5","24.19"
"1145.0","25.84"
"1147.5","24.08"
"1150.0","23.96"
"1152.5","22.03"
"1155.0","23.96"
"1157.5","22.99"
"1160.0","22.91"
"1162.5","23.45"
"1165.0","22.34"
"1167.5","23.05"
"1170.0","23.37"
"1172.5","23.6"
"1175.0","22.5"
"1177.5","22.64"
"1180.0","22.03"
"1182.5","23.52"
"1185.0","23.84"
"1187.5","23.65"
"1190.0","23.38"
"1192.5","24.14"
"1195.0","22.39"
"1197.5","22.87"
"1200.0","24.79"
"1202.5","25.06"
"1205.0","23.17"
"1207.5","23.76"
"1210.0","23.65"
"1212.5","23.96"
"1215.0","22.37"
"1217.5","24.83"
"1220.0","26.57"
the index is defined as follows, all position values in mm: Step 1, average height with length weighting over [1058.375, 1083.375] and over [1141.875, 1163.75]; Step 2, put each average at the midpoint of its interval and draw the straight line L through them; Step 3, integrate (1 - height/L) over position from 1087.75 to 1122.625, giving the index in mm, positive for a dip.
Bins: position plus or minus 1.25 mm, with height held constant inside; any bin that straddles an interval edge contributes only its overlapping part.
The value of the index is -4.20 mm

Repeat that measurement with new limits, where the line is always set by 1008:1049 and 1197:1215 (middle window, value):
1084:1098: 1.6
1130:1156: 2.3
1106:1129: -0.6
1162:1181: 1.9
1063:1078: 1.4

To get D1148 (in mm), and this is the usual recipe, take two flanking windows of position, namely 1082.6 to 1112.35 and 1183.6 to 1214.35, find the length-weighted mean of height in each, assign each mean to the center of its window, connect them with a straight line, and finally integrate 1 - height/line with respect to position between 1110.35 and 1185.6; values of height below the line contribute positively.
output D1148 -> 4.4 mm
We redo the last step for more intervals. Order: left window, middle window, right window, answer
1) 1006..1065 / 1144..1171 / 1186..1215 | 2.4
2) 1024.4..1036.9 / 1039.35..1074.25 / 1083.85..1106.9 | 2.8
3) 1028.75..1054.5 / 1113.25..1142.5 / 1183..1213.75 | 0.5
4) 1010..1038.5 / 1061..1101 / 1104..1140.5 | 3.3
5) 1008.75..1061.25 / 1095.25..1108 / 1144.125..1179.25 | -2.1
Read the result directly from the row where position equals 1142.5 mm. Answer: 24.19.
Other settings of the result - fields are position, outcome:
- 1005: 32.65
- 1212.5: 23.96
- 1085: 25.43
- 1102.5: 32.87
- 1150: 23.96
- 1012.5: 31.9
